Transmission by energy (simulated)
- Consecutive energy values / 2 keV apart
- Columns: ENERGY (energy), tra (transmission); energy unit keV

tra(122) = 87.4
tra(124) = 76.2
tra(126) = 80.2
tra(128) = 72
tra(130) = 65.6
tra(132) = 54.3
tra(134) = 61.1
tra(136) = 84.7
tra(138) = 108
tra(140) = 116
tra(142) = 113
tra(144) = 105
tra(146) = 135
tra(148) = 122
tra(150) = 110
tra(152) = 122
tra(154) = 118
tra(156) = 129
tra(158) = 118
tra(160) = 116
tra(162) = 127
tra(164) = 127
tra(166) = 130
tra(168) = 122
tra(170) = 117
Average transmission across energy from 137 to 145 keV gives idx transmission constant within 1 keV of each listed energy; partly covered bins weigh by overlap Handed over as 110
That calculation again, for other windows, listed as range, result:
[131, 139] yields 77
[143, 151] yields 118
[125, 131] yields 72.6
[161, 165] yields 127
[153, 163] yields 122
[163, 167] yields 128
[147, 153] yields 118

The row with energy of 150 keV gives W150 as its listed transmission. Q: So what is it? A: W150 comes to 110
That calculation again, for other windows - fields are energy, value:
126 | 80.2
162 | 127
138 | 108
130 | 65.6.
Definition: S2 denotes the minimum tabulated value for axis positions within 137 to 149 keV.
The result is 105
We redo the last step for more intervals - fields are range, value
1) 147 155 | 110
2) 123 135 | 54.3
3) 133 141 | 61.1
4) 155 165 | 116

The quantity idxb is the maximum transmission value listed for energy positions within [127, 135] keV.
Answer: 72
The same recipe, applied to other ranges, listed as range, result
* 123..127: 80.2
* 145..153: 135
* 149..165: 129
